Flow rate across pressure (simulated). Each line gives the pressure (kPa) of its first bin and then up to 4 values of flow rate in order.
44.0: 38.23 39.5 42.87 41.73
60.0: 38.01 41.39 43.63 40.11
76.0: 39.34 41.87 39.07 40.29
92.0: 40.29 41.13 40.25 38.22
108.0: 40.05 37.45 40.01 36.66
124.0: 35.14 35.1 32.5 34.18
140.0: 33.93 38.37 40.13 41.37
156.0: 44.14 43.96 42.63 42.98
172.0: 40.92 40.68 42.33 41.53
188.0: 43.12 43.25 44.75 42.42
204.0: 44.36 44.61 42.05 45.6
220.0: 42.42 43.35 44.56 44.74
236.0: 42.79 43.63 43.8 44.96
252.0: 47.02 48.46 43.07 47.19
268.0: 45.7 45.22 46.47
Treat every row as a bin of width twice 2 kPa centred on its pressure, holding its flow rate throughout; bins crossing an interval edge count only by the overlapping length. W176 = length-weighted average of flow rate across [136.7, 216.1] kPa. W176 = 41.9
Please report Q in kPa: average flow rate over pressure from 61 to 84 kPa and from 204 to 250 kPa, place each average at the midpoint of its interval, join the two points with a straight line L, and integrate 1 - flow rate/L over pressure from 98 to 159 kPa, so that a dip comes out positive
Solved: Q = 5.9 kPa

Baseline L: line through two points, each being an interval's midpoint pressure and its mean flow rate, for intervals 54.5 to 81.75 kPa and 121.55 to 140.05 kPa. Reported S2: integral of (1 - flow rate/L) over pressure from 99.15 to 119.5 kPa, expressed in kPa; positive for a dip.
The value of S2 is -1.36 kPa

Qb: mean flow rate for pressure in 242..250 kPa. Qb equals 44.4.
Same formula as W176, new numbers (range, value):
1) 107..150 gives 36.6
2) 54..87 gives 40.6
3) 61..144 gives 38.5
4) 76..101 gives 40.4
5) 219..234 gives 43.9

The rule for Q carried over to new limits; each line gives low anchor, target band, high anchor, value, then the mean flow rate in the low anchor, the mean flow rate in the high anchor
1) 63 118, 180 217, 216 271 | 0.0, 40.2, 44.8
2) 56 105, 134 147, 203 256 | 1.9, 40.4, 44.3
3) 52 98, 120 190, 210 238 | 4.7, 40.7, 43.6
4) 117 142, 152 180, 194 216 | -2.4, 34.8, 43.8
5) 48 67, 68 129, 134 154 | 0.3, 41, 37.6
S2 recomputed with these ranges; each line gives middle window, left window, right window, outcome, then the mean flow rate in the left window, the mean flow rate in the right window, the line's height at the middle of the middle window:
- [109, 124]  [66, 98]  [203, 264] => 1.36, 40.7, 44.5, 41.6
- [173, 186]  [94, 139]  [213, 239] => -0.14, 37.3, 43.8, 41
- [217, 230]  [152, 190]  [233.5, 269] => 0.18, 42.4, 45.2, 44.2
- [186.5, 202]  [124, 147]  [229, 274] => -1.25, 35.1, 45.1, 40.2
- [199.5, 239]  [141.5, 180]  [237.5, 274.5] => 0.19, 41.6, 45.4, 44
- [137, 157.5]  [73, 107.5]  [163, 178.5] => 1.03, 40.1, 41.8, 41.3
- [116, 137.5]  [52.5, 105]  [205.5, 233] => 3.32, 40.5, 43.9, 41.7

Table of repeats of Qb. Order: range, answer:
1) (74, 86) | 40.1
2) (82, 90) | 39.7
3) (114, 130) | 36.7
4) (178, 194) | 42.6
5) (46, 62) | 40.5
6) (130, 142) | 33.5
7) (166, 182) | 41.7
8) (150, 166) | 43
